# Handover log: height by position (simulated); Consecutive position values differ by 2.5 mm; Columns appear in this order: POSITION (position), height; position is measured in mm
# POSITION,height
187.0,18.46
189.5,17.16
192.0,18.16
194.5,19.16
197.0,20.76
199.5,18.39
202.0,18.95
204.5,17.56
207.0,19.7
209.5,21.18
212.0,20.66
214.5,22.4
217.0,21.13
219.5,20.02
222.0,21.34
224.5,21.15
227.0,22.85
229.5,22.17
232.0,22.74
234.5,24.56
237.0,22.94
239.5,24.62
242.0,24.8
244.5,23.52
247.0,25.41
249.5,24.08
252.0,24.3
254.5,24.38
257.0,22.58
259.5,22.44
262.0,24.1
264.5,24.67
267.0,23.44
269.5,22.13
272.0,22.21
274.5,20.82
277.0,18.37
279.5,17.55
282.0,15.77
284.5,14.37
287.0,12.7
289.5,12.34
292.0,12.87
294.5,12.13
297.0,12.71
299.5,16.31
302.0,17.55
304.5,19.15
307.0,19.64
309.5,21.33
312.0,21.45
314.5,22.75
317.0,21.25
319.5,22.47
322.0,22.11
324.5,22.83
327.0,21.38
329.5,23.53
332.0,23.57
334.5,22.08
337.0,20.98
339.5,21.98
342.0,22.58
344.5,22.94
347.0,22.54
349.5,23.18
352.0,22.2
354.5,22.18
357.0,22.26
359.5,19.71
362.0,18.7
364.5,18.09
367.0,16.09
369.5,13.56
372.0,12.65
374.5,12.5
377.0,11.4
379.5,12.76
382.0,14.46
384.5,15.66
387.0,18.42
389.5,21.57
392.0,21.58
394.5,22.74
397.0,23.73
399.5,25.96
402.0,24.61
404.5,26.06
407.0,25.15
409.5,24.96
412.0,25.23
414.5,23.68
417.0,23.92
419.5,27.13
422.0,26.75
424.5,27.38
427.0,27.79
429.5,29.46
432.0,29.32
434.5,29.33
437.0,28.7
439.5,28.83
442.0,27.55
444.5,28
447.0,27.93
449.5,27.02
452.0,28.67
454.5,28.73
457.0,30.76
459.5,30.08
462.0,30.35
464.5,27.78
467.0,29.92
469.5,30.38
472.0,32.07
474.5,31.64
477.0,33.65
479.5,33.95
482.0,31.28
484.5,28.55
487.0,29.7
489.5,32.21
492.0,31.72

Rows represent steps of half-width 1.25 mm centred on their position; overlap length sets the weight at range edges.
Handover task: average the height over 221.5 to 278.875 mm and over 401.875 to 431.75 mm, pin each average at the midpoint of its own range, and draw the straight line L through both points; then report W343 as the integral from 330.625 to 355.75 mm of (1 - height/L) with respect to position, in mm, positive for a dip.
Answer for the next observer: 2.4 mm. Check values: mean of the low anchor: 23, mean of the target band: 22.4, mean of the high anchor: 26.2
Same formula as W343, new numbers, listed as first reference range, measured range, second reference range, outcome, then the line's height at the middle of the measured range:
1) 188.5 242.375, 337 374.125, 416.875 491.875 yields 8.7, 25.9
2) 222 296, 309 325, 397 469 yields 0.7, 23.1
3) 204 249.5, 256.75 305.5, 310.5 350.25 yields 9.2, 22.3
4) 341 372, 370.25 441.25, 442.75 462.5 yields 5.6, 24.5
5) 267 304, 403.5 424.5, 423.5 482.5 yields 0.9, 26.6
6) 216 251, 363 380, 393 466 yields 7.8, 25.9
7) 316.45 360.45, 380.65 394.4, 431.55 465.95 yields 3.6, 25.2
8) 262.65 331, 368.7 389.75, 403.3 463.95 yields 8.5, 24.2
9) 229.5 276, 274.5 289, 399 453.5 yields 4.8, 24.1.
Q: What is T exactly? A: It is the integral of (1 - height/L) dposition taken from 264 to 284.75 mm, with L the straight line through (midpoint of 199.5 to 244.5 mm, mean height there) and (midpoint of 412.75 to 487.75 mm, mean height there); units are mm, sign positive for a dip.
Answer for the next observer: 2.92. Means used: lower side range 21.7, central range 20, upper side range 29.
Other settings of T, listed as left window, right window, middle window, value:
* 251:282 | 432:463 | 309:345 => 3.03 mm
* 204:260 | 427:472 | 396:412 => 1.48 mm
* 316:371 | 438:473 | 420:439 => -0.75 mm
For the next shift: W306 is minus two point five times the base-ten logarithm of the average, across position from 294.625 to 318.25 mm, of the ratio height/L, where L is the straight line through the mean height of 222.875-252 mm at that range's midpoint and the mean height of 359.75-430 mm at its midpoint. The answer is 0.19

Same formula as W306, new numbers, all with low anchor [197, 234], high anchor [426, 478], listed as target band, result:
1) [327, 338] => 0.12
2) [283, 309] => 0.49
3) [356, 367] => 0.33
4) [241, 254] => -0.11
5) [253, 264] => -0.05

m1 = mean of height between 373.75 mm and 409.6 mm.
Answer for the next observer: 20.1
